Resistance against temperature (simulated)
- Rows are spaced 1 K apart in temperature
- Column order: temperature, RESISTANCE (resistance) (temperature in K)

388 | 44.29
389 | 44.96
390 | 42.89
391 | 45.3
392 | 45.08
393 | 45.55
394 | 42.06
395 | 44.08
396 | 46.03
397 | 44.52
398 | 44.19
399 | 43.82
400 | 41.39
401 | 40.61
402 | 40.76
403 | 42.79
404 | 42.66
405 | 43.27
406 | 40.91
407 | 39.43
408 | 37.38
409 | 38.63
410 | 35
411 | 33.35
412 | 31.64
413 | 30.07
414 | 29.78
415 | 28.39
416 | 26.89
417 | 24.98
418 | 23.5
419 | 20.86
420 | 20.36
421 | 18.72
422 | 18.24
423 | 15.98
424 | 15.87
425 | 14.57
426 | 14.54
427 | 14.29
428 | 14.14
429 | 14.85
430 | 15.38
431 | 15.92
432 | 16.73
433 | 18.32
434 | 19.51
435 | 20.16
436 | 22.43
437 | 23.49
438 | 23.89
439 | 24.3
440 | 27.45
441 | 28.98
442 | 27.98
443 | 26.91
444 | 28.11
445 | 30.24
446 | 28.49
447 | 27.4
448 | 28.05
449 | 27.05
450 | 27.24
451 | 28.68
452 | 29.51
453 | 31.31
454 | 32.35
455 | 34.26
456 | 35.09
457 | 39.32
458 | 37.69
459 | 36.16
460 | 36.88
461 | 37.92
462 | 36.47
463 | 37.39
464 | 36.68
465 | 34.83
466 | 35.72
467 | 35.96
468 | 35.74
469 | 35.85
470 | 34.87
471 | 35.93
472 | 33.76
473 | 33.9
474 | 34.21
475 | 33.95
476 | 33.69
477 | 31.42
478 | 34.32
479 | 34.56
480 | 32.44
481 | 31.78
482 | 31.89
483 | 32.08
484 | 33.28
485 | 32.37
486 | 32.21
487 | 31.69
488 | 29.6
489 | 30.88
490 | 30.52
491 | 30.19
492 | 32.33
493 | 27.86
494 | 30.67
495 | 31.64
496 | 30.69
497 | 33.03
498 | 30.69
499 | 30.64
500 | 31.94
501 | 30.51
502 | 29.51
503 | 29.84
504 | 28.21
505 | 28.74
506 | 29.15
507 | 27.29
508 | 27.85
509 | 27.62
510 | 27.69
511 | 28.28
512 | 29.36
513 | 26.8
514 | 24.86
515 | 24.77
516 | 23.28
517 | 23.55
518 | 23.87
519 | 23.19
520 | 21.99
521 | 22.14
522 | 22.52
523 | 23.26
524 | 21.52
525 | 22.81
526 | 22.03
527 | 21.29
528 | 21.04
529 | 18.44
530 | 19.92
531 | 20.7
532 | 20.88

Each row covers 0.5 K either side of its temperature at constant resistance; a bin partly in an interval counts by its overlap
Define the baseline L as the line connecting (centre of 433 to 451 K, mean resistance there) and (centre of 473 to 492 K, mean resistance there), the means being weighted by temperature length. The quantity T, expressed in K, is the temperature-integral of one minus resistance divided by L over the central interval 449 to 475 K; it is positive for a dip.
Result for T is -4.9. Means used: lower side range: 25.8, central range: 34.5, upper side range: 32.3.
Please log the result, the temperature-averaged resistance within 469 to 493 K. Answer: 32.7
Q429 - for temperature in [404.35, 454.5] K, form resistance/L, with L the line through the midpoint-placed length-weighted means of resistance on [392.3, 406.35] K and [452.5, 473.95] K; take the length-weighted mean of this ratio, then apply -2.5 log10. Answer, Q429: 0.47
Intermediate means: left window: 43.1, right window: 35.6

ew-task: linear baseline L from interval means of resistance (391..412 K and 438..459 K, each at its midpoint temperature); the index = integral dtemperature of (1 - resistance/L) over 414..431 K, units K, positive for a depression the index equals 8.1 K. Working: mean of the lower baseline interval 41.4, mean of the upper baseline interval 30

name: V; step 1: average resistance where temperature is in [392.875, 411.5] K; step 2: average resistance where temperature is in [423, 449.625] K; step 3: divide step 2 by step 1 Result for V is 0.5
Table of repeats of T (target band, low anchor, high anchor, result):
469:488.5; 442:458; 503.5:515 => -2.7 K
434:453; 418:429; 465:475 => -1.4 K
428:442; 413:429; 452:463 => 2.9 K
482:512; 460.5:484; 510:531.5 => -1.6 K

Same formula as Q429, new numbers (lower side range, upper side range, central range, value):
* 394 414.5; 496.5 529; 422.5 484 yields 0.15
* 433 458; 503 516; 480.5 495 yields -0.13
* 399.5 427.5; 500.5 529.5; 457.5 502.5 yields -0.24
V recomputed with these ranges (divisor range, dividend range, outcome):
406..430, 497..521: 1.11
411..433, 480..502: 1.52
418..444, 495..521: 1.39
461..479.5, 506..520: 0.74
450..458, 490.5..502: 0.94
